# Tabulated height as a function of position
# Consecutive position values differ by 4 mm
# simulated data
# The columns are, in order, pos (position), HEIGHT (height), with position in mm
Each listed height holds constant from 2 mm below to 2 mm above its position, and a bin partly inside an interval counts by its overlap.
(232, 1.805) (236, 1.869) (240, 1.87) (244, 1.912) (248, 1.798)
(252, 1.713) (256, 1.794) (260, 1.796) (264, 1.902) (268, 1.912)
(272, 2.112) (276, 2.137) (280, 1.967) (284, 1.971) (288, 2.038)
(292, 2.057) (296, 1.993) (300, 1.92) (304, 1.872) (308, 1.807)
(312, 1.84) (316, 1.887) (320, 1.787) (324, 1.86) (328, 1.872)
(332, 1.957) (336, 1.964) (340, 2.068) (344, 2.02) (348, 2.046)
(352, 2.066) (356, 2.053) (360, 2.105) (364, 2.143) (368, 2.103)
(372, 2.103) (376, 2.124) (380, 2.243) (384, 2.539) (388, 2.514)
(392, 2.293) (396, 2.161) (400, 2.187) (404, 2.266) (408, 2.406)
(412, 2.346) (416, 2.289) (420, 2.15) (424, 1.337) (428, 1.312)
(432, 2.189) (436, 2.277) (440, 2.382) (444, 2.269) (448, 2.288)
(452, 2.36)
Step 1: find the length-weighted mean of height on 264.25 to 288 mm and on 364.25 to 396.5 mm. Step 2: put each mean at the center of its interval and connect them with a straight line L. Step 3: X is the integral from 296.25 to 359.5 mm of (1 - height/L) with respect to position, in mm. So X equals 5.8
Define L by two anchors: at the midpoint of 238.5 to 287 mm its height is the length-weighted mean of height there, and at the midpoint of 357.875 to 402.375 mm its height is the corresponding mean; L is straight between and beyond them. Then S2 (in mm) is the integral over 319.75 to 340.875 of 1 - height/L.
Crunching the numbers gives 1.75 mm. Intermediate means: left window 1.91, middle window 1.92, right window 2.23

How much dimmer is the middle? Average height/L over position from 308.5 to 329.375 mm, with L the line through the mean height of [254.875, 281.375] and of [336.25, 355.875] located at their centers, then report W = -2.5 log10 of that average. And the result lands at 0.09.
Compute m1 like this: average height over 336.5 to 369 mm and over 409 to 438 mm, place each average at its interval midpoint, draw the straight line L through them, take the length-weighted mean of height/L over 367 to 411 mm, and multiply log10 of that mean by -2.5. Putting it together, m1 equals -0.12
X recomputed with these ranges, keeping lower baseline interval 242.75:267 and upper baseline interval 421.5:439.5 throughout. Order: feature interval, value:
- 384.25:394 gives -3.2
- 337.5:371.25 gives -4.5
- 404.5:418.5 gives -3.8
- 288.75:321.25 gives -1.4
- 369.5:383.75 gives -2.9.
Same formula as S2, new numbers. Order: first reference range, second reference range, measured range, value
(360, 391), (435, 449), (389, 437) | 3.64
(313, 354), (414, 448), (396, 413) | -2.24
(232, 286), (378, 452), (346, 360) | 0.11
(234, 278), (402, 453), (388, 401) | -1.06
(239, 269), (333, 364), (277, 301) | -1.09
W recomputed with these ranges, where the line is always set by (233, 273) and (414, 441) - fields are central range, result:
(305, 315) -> 0.037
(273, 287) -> -0.086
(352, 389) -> -0.136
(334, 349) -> -0.057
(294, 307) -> -0.016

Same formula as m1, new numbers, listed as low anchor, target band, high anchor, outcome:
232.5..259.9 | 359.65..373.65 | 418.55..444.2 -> -0.108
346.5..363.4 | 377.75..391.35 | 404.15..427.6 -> -0.167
